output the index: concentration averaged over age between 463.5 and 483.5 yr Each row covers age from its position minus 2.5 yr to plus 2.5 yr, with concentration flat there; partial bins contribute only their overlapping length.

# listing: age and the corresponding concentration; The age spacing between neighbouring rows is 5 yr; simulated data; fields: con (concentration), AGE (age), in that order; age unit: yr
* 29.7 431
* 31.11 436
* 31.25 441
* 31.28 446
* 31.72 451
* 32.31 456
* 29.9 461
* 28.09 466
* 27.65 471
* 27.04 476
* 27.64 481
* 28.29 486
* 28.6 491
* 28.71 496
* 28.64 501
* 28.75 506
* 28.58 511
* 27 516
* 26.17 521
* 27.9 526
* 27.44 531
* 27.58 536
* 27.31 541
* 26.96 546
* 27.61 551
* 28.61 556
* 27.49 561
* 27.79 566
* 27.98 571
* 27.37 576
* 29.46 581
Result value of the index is 27.6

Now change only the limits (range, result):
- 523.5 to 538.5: 27.6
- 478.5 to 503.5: 28.4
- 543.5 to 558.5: 27.7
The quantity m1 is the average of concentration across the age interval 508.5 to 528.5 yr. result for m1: 27.4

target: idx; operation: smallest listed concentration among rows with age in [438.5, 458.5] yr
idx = 31.25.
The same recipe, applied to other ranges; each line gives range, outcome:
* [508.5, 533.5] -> 26.17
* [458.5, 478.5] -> 27.04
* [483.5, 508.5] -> 28.29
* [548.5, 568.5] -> 27.49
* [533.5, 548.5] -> 26.96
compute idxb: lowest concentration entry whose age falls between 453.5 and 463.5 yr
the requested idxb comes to 29.9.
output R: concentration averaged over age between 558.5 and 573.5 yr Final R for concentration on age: 27.8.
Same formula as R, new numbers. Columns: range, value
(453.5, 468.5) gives 30.1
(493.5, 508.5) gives 28.7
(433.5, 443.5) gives 31.2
